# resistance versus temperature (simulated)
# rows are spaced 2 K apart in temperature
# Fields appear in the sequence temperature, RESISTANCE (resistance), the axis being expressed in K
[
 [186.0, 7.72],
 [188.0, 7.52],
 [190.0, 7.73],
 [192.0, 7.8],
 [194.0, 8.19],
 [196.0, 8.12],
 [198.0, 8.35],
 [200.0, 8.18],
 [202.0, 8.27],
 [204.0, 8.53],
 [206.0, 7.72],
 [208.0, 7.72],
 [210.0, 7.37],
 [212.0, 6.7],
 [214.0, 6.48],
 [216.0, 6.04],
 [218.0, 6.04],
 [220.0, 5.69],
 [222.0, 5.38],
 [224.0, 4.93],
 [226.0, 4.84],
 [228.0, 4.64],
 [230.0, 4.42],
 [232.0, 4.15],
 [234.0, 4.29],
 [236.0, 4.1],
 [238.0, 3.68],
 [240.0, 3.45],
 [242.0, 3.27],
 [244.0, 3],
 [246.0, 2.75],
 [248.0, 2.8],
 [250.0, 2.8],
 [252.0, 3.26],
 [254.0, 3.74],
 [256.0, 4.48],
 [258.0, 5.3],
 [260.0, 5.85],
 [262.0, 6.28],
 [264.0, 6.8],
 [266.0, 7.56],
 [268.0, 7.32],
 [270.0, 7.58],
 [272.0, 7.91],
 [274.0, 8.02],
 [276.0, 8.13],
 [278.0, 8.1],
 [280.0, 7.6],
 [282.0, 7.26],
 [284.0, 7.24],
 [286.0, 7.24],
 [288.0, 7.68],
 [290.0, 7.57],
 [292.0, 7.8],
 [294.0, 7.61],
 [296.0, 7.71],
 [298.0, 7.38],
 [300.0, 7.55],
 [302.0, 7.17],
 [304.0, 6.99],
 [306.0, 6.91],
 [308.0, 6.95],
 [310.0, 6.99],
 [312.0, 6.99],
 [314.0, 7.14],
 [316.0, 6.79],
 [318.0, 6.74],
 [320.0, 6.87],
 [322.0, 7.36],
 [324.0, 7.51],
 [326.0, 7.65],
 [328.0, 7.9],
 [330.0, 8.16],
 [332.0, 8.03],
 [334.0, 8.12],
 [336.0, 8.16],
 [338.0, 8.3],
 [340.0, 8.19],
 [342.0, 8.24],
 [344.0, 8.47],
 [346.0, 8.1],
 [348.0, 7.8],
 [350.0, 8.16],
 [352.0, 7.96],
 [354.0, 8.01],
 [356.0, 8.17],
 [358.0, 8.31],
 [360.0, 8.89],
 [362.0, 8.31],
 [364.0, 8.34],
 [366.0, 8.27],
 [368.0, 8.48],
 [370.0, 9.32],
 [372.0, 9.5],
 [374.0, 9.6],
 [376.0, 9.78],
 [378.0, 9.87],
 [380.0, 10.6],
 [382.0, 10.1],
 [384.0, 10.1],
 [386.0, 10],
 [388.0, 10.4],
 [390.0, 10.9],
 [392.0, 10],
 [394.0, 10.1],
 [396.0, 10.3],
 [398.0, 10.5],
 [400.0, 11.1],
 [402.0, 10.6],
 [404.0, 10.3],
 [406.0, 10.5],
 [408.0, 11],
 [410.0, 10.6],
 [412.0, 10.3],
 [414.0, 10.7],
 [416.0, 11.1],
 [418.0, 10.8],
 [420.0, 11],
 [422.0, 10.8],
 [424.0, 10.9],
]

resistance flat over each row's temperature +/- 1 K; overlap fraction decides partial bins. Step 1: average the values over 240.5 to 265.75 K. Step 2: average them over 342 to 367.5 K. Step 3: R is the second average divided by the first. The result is 1.9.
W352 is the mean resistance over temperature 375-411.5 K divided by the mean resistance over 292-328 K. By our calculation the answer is 1.43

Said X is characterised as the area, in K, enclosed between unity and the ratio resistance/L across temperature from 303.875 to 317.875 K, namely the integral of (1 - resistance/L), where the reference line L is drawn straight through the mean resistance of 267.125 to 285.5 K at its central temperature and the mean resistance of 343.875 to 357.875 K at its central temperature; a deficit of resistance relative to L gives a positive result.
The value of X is 1.6 K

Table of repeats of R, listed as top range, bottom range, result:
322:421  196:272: 1.67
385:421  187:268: 1.85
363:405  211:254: 2.25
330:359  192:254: 1.48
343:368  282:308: 1.12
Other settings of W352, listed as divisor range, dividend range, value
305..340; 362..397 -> 1.30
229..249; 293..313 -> 2.01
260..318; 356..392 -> 1.29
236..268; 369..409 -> 2.31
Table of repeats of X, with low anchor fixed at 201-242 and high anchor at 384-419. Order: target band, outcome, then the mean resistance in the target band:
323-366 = 4.1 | 8.14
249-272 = 3.8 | 5.65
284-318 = 2.3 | 7.26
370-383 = 0.0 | 9.86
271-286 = -1.1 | 7.72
